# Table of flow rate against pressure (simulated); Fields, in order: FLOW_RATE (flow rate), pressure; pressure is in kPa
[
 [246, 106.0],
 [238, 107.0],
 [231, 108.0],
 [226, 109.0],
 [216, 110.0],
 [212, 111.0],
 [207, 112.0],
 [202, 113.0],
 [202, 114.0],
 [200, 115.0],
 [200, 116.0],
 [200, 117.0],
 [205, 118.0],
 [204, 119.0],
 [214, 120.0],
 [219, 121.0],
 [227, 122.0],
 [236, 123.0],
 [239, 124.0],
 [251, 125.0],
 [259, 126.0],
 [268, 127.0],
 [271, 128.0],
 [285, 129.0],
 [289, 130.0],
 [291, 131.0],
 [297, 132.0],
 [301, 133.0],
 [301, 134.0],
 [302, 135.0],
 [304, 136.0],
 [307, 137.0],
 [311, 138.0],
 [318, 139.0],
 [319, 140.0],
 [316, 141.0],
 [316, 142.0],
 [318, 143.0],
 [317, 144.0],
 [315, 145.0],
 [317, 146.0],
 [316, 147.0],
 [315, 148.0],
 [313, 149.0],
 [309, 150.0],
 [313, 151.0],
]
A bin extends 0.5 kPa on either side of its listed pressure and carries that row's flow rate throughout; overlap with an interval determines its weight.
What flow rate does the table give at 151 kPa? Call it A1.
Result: 313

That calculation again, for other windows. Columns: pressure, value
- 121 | 219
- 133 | 301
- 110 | 216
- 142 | 316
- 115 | 200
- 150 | 309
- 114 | 202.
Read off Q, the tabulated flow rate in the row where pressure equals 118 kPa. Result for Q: 205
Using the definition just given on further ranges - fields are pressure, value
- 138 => 311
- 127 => 268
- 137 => 307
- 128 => 271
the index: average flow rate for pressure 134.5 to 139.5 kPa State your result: 308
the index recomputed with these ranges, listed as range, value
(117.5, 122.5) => 214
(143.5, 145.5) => 316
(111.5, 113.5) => 204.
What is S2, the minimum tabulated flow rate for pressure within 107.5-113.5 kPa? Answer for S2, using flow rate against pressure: 202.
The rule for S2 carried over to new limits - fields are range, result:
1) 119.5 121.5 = 214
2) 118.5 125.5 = 204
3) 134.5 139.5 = 302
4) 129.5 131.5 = 289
